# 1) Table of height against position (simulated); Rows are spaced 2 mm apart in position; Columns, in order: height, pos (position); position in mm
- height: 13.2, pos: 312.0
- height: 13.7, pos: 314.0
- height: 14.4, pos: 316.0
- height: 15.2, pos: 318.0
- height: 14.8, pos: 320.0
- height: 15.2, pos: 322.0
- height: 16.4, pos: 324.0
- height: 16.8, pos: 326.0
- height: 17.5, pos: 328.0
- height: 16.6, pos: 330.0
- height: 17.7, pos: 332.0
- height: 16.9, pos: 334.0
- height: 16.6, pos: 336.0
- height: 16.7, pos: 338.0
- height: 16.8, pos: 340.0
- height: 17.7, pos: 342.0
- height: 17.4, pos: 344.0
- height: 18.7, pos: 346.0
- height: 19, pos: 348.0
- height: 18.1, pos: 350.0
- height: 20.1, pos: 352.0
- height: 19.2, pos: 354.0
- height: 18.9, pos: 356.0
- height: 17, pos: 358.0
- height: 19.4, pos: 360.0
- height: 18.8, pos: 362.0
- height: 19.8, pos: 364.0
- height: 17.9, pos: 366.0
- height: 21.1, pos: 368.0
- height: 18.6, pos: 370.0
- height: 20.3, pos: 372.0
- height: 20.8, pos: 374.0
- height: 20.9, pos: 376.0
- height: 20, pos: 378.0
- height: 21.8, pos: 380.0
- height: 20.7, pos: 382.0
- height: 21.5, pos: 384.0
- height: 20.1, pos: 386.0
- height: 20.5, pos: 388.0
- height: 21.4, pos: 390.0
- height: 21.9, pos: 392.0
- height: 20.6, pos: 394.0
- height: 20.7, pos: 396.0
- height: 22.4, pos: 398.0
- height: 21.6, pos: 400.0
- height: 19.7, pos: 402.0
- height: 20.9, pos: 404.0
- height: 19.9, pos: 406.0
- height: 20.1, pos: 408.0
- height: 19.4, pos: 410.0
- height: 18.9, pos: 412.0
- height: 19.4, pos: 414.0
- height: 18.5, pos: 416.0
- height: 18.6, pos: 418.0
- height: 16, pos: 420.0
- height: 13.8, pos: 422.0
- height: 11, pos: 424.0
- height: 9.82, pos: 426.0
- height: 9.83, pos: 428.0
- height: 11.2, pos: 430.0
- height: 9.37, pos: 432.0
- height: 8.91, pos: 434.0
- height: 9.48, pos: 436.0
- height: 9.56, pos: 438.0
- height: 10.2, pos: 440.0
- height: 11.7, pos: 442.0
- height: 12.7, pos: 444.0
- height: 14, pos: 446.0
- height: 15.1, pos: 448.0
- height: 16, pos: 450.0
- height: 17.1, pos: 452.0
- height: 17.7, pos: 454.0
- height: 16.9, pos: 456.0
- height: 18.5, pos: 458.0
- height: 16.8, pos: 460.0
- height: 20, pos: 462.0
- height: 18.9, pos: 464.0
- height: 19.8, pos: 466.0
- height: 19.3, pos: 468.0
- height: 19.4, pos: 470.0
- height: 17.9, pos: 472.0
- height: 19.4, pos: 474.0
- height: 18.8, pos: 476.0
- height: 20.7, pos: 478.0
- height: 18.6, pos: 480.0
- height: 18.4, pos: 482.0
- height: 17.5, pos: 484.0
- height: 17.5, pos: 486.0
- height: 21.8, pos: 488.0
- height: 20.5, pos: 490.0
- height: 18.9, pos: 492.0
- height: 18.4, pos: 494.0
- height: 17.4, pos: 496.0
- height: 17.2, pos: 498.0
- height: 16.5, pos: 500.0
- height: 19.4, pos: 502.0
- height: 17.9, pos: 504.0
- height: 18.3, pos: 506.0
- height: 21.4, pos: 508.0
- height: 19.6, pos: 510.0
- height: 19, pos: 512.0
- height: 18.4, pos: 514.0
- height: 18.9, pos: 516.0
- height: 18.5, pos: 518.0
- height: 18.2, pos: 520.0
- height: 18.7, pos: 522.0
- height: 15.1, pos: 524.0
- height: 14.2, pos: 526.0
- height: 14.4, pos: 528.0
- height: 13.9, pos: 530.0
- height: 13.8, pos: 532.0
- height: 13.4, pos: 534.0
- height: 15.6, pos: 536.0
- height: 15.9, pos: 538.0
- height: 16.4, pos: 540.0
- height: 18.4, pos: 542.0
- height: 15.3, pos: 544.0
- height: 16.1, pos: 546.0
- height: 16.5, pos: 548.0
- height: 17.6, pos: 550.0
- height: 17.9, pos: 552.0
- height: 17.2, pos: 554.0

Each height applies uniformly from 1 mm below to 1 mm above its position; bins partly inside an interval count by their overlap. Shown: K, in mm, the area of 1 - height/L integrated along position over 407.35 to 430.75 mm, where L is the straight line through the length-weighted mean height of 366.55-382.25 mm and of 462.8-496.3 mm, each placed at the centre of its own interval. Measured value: 5.1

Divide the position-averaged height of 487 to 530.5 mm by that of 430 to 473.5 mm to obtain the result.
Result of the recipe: 1.2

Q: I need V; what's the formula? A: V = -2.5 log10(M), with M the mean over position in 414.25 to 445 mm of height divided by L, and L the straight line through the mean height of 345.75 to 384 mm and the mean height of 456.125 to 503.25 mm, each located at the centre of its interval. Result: 0.49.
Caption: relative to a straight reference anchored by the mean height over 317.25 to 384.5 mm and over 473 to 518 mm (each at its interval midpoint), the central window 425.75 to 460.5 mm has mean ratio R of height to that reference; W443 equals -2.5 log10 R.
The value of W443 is 0.388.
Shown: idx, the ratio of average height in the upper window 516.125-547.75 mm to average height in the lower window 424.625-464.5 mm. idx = 1.17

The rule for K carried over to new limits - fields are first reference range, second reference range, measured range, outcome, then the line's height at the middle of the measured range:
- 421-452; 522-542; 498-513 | -4.8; 14.2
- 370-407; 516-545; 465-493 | -2.3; 17.7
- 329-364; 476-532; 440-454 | 2.9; 18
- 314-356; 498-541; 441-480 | -0.9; 17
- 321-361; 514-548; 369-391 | -4.2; 17.3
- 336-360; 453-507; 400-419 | -1.3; 18.4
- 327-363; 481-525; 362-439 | 1.3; 18.2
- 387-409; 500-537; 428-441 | 6.6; 19.7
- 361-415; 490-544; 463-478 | -0.7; 18.4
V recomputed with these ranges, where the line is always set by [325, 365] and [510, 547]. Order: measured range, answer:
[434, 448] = 0.447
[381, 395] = -0.188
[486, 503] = -0.121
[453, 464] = -0.064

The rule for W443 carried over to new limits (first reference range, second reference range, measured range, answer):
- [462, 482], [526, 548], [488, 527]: -0.08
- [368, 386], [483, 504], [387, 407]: -0.04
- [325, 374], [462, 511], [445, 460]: 0.14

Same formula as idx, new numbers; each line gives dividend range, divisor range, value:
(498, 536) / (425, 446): 1.64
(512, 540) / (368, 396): 0.78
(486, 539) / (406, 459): 1.21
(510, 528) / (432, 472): 1.15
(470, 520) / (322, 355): 1.07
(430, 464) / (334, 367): 0.77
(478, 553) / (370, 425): 0.89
